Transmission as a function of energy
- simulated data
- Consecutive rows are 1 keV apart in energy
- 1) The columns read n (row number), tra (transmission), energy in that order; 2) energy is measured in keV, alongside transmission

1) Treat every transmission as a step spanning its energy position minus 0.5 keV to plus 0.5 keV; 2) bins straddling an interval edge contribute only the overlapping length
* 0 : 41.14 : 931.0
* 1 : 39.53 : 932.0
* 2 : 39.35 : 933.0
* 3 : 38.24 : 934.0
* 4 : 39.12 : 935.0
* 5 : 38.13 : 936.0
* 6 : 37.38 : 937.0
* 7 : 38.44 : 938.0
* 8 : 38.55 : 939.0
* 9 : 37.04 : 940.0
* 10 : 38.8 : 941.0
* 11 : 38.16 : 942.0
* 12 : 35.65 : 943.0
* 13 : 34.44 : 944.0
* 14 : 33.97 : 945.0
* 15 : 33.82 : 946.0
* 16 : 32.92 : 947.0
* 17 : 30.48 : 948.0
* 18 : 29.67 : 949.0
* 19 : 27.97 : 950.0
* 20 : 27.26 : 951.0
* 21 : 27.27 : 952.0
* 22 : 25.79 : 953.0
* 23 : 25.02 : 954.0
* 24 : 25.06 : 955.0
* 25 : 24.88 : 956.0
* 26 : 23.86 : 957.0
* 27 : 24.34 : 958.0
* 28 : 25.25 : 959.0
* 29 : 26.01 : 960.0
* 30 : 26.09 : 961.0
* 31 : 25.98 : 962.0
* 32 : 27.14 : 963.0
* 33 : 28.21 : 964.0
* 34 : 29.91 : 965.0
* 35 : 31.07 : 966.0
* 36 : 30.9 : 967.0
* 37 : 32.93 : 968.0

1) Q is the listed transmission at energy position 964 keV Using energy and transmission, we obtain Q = 28.21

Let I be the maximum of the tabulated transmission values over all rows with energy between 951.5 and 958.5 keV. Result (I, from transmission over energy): 27.27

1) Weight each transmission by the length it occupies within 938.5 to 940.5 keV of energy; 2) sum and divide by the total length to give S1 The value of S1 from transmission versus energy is 37.8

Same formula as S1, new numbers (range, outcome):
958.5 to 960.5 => 25.6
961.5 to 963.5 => 26.6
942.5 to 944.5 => 35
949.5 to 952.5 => 27.5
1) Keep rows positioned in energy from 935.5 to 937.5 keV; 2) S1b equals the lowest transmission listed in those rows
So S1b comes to 37.38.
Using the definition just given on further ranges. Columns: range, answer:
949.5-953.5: 25.79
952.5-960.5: 23.86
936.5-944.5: 34.44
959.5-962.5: 25.98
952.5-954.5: 25.02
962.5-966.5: 27.14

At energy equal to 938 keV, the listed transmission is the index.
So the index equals 38.44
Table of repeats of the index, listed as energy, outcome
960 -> 26.01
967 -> 30.9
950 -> 27.97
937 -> 37.38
